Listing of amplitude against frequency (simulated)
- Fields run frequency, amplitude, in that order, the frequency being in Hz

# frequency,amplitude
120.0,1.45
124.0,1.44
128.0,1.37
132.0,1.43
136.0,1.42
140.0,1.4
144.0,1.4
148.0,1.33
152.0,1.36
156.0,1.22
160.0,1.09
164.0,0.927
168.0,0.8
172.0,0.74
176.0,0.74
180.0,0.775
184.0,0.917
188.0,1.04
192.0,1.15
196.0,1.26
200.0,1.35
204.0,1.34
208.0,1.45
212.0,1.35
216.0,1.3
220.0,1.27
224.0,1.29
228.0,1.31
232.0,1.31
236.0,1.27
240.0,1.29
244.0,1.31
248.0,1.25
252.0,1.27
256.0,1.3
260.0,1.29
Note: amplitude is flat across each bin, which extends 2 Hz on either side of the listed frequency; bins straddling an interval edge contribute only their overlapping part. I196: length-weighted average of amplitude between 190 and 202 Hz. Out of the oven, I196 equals 1.25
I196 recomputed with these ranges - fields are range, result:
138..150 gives 1.38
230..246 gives 1.29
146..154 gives 1.35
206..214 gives 1.4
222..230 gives 1.3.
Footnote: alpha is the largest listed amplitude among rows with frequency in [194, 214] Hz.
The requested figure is 1.45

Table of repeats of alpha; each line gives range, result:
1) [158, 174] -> 1.09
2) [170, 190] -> 1.04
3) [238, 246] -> 1.31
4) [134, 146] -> 1.42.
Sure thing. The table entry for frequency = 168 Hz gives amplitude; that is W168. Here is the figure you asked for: 0.8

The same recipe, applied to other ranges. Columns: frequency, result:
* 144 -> 1.4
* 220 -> 1.27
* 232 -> 1.31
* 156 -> 1.22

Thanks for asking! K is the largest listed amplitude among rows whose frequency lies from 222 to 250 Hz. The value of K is 1.31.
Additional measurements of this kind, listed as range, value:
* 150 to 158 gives 1.36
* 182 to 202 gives 1.35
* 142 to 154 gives 1.4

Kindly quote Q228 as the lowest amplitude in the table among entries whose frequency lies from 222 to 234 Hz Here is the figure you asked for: 1.29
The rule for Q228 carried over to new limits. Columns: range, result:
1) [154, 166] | 0.927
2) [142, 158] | 1.22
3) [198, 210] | 1.34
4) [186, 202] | 1.04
